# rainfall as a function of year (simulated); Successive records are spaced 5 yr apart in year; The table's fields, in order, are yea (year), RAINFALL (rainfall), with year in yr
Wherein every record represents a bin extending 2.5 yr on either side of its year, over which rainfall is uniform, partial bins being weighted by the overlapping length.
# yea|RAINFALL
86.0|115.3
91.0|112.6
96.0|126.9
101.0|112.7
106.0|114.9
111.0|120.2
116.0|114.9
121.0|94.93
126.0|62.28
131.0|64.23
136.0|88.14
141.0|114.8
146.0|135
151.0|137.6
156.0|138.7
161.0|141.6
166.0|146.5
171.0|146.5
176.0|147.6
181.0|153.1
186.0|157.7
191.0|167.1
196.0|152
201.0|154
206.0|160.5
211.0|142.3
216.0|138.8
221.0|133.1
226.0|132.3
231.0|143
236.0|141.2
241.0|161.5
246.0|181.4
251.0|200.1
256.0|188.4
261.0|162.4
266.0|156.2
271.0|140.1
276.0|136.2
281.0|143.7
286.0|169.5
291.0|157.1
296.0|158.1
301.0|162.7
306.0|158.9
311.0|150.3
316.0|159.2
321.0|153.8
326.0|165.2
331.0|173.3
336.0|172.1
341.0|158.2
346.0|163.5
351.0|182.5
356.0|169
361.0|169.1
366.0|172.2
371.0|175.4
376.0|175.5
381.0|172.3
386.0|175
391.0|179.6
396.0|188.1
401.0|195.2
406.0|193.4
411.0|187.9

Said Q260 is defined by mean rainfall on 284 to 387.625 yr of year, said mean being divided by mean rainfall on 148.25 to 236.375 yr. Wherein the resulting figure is 1.1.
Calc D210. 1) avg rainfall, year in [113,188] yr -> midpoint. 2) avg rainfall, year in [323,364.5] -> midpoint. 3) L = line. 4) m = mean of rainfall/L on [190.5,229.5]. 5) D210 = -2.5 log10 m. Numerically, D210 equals -0.07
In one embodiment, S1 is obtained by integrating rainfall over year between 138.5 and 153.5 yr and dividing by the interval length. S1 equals 129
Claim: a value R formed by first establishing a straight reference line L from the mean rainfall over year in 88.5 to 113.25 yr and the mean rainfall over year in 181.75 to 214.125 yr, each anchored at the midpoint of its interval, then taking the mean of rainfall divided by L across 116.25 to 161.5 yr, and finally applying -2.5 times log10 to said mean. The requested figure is 0.23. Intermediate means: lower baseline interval 117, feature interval 107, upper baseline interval 155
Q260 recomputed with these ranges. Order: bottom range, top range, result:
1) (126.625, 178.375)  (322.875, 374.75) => 1.37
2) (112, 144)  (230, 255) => 1.83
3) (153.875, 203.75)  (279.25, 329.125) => 1.05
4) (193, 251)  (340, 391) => 1.14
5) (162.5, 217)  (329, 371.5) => 1.12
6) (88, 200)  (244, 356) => 1.30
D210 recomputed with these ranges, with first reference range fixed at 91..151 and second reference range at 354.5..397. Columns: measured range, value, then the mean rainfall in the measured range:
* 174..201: -0.245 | 156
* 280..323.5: -0.019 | 157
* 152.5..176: -0.214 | 144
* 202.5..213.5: -0.171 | 152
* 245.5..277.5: -0.160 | 166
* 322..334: -0.036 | 167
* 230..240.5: -0.067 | 146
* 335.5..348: 0.014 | 163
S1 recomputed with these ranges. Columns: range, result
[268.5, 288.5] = 147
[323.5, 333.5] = 169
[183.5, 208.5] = 158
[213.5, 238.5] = 138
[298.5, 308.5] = 161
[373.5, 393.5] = 176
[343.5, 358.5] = 172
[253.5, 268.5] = 169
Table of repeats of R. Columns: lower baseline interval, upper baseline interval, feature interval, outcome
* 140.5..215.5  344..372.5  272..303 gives 0.06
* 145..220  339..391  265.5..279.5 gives 0.12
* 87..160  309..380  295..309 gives -0.02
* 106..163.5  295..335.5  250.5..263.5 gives -0.25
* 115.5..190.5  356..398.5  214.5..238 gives 0.03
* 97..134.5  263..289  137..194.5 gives -0.24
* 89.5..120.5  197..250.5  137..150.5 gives 0.04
